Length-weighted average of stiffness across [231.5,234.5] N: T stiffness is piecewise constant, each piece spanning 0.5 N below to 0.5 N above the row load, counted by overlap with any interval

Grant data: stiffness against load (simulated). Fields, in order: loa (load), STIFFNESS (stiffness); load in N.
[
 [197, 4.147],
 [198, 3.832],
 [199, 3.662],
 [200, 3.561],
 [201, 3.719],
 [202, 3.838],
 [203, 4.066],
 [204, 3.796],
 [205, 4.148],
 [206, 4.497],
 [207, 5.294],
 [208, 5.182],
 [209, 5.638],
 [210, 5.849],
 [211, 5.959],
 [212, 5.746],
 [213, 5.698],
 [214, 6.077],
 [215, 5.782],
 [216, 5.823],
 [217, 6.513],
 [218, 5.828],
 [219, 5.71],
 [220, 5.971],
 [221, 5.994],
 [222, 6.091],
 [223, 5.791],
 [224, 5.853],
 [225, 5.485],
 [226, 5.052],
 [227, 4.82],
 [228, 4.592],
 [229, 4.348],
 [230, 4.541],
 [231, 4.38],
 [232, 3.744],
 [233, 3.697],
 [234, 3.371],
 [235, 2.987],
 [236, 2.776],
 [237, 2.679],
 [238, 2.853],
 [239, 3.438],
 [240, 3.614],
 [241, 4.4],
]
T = 3.6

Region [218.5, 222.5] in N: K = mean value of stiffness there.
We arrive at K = 5.94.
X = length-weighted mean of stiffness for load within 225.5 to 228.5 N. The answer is 4.82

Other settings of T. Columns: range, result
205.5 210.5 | 5.29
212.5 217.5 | 5.98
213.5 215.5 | 5.93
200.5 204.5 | 3.85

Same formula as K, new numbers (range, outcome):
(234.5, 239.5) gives 2.95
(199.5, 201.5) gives 3.64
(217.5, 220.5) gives 5.84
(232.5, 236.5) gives 3.21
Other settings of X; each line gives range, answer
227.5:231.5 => 4.47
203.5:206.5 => 4.15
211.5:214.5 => 5.84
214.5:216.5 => 5.8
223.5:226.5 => 5.46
